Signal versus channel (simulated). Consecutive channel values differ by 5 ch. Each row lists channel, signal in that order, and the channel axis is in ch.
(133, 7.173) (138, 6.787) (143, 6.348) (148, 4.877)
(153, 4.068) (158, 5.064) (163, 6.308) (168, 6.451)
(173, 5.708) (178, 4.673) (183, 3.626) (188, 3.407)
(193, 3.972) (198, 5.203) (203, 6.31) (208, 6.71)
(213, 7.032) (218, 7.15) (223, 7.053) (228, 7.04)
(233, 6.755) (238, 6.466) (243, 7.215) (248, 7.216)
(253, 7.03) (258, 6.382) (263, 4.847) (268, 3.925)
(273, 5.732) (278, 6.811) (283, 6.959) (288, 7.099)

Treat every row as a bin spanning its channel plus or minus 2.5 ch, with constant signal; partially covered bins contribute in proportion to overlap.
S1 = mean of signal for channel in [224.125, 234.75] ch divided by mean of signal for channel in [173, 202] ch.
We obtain 1.57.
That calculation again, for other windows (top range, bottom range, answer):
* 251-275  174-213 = 1.11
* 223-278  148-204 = 1.28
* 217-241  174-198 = 1.65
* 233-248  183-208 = 1.43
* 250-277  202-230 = 0.82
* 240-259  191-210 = 1.26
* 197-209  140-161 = 1.18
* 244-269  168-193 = 1.34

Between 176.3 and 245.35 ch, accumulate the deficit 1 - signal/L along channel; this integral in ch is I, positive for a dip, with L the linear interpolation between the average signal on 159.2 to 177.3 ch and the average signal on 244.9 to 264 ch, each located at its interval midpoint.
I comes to 3.6 ch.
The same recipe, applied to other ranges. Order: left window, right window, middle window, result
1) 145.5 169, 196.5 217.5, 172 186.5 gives 3.27 ch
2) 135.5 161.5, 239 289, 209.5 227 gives -3.18 ch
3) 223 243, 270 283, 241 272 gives 2.41 ch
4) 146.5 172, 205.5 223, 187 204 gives 4.65 ch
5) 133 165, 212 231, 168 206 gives 9.26 ch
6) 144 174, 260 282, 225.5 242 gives -4.05 ch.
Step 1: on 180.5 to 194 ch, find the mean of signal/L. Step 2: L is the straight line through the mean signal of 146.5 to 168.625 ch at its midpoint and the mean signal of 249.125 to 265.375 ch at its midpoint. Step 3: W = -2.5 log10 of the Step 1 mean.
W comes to 0.46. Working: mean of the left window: 5.28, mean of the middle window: 3.63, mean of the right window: 6.19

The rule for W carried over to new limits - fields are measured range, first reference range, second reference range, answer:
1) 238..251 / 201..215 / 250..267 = -0.15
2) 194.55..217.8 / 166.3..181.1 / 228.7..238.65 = -0.02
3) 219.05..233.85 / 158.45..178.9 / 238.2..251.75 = -0.04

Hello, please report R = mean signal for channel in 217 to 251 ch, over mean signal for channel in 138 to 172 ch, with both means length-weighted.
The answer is 1.24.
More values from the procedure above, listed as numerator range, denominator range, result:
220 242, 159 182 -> 1.23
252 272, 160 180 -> 0.94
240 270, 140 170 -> 1.11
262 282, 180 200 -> 1.36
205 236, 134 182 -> 1.24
